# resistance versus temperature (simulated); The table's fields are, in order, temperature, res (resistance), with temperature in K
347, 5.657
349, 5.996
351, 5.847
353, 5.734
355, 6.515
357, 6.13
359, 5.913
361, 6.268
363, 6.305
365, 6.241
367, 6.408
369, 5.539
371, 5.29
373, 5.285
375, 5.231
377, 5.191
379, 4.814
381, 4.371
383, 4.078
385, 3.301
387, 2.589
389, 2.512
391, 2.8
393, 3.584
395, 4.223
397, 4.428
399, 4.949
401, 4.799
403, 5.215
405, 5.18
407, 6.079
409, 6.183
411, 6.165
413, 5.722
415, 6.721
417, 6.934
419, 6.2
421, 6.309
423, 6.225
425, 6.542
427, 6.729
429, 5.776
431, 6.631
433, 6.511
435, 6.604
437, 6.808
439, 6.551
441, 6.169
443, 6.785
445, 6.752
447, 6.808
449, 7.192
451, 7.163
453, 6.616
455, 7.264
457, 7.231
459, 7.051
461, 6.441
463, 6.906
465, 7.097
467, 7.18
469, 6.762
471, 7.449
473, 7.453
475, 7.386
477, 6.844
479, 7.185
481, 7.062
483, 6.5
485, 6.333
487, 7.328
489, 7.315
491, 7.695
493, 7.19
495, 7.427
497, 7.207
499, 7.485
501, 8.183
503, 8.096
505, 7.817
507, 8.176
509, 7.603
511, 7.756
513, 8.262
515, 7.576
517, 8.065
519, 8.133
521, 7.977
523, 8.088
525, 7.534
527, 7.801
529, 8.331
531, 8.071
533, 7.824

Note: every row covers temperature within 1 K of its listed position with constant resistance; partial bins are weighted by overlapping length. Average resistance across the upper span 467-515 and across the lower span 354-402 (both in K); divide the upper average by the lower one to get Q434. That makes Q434 1.52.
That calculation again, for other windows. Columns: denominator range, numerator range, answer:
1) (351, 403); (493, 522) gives 1.59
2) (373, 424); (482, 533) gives 1.55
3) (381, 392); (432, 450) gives 2.11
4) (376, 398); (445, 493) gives 1.85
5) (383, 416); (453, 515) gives 1.58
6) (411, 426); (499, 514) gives 1.25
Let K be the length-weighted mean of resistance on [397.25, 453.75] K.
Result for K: 6.27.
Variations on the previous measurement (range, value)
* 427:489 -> 6.87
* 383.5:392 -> 2.88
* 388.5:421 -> 5.18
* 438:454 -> 6.75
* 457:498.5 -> 7.1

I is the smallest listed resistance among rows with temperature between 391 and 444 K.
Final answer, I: 2.8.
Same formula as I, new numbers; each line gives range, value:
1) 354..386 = 3.301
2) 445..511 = 6.333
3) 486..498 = 7.19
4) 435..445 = 6.169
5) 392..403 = 3.584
